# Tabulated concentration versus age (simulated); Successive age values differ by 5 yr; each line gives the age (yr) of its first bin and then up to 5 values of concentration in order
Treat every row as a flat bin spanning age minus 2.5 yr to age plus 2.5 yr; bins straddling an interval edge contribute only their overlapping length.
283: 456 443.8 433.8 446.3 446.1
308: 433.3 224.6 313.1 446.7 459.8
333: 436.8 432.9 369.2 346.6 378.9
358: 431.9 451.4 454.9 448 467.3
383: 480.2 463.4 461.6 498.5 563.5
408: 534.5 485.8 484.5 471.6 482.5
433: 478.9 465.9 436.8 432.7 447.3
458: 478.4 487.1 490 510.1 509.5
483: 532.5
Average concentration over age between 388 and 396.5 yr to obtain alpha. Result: 466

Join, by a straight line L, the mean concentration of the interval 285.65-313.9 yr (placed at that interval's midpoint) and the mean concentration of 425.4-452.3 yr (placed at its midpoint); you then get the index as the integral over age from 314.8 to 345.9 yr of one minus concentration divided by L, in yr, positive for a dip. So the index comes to 1.44 yr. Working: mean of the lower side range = 415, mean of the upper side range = 459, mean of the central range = 405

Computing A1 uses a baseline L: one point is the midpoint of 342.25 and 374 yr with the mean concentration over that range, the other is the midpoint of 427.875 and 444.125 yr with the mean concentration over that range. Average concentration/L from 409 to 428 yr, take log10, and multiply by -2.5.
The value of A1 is -0.07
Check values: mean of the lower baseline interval 412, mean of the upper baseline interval 466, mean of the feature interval 485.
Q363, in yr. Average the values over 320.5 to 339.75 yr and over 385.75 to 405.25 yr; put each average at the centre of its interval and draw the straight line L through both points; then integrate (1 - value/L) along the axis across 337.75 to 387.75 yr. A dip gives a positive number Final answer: 4.62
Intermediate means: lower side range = 444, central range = 428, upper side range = 496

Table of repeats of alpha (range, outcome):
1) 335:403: 442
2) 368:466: 477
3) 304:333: 384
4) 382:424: 495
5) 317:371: 414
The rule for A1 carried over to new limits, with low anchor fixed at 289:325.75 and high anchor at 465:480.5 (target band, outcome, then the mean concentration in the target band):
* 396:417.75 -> -0.13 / 517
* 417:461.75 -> 0.04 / 464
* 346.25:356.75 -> 0.14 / 372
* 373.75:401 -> -0.06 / 474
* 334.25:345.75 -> 0.03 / 404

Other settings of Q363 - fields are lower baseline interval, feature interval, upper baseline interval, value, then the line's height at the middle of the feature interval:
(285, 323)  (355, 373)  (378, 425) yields 0.4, 455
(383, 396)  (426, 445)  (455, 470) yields 0.4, 478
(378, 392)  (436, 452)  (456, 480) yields 1.4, 488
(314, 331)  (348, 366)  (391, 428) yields 1.0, 434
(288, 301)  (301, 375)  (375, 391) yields 8.3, 455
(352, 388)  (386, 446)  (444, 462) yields -4.5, 452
